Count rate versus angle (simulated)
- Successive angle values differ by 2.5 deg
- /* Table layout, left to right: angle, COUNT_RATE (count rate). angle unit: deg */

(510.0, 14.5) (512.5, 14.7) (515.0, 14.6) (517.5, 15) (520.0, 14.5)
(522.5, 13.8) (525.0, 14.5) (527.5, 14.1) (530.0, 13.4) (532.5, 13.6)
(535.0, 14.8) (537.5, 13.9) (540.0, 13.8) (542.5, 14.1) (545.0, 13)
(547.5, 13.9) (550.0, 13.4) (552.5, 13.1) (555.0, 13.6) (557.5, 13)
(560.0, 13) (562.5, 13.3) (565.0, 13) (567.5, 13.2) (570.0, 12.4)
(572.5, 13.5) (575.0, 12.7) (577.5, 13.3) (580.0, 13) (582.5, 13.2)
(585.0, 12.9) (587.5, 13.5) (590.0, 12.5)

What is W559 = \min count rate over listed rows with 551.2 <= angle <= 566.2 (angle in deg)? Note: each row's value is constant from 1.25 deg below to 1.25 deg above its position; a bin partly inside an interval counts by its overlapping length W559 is 13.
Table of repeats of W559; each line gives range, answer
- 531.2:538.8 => 13.6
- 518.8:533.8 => 13.4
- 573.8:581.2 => 12.7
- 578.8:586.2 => 12.9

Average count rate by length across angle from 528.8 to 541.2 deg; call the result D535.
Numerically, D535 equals 13.9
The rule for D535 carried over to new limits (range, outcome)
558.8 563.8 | 13.2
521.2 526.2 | 14.2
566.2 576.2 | 13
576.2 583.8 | 13.2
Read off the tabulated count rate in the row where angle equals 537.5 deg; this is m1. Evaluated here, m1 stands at 13.9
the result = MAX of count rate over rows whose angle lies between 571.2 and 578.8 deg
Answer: 13.5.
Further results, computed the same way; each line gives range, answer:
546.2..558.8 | 13.9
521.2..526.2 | 14.5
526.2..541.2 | 14.8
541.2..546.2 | 14.1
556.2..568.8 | 13.3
